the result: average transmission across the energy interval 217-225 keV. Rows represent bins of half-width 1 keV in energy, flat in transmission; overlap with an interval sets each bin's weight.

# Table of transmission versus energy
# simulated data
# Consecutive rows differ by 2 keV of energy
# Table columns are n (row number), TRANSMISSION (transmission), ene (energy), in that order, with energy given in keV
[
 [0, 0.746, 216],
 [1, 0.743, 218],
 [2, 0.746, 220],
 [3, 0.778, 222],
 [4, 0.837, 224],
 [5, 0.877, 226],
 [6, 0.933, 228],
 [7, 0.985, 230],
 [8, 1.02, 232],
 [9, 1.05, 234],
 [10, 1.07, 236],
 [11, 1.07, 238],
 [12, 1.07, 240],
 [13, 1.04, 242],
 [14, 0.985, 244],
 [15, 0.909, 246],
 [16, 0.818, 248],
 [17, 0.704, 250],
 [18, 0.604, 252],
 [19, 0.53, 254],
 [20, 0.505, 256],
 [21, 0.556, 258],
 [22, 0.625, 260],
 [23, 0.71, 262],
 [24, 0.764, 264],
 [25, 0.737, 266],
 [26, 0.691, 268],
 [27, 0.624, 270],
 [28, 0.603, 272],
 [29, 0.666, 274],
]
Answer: 0.776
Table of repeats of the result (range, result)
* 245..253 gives 0.759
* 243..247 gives 0.947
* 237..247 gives 1.01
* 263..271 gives 0.704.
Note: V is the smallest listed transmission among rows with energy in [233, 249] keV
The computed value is 0.818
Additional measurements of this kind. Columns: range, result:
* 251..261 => 0.505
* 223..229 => 0.837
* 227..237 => 0.933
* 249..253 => 0.604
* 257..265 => 0.556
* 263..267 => 0.737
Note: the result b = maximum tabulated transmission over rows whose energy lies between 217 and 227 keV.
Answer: 0.877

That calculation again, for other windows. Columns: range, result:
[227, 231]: 0.985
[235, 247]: 1.07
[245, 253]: 0.909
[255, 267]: 0.764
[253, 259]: 0.556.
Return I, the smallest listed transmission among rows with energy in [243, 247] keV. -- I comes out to 0.909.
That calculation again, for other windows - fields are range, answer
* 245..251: 0.704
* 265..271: 0.624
